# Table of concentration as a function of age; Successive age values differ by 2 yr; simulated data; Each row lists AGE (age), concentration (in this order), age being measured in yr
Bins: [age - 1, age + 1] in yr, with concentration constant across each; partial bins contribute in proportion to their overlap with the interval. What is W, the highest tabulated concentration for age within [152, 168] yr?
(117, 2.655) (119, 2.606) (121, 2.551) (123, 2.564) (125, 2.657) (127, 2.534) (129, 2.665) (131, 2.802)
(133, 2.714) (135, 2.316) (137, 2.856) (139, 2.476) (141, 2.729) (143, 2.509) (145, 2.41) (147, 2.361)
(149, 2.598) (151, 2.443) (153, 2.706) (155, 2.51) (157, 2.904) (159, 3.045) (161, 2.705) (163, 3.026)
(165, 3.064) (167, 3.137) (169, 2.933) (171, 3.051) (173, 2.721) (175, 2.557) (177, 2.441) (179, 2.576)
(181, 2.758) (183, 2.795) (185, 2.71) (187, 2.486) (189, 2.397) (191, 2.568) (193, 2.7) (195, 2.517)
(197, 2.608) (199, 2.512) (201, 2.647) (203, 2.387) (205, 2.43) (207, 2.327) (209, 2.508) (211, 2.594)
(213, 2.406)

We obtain 3.137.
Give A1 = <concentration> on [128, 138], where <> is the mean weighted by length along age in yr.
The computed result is 2.67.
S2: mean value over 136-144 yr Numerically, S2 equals 2.64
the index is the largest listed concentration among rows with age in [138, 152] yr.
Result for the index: 2.729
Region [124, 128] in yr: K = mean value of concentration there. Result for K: 2.6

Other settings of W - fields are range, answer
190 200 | 2.7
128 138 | 2.856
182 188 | 2.795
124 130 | 2.665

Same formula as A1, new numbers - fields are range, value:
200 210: 2.46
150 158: 2.64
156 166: 2.95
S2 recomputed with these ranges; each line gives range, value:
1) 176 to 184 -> 2.64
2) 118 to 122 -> 2.58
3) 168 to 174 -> 2.9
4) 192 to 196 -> 2.61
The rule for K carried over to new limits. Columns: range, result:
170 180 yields 2.67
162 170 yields 3.04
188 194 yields 2.56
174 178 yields 2.5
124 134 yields 2.67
